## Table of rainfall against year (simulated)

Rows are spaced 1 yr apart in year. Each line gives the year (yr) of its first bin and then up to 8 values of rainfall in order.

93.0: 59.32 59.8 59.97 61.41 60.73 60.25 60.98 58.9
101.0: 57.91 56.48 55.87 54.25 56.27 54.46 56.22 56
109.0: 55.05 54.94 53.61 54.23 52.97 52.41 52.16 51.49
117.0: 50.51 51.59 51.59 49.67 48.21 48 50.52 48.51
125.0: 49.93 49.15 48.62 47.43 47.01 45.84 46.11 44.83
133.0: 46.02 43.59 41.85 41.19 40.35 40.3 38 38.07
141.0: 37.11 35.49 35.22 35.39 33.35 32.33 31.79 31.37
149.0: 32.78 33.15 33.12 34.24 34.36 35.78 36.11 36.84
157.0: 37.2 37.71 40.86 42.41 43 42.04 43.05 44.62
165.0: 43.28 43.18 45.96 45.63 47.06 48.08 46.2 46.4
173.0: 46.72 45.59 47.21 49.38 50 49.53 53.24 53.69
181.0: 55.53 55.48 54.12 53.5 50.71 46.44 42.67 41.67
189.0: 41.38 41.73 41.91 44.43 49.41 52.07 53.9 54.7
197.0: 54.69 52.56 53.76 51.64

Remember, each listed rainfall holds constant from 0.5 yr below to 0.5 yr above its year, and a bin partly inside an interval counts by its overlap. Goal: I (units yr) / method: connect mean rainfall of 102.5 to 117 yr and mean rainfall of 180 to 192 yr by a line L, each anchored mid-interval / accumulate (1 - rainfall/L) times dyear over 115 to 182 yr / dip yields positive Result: 9.9 yr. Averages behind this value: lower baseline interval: 54.2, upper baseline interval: 47.9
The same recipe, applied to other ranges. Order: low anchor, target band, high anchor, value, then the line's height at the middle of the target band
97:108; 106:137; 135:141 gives -1.2 yr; 47.8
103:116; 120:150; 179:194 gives 6.2 yr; 52.3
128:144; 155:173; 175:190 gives 1.3 yr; 46.2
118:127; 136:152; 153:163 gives 2.9 yr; 43.2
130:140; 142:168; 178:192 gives 4.2 yr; 44.9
